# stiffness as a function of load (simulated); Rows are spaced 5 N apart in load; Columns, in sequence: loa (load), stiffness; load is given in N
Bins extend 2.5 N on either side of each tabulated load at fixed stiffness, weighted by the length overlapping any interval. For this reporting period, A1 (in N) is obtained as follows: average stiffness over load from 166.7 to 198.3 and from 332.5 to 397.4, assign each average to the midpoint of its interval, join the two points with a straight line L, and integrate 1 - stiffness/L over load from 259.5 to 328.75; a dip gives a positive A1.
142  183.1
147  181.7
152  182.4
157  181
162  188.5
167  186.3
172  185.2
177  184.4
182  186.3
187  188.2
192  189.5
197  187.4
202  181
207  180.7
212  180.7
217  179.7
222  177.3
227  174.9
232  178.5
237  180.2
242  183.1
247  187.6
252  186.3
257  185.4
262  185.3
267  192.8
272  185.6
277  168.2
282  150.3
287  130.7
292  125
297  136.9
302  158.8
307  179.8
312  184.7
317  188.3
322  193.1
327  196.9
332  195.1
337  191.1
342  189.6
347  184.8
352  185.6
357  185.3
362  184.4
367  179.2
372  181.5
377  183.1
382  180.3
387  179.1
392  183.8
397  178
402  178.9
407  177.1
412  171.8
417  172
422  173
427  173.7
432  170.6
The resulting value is 5.9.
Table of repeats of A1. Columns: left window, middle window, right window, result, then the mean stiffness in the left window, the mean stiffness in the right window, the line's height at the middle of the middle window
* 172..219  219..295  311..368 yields 5.5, 184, 189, 186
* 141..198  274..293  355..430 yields 3.7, 185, 179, 182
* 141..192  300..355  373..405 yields -1.4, 185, 181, 182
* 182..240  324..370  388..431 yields -2.6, 182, 176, 178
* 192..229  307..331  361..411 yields -1.3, 181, 180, 180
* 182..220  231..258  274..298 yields -3.4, 184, 143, 163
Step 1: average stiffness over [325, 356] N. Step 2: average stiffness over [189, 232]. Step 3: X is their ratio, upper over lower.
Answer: 1.0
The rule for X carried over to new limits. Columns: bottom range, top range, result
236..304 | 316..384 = 1.11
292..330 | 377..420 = 1.02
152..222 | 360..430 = 0.97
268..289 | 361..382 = 1.12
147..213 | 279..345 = 0.93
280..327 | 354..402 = 1.11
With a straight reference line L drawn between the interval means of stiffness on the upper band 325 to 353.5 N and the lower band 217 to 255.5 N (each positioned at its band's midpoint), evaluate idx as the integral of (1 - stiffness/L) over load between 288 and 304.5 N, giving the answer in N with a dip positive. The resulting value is 4.2 N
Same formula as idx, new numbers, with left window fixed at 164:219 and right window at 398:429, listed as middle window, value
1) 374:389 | -0.4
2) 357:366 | -0.3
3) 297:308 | 1.2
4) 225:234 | 0.3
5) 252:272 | -0.7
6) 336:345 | -0.6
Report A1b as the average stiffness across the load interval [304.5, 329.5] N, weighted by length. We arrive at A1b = 189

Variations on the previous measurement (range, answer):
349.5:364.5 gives 185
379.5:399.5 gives 180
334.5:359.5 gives 187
